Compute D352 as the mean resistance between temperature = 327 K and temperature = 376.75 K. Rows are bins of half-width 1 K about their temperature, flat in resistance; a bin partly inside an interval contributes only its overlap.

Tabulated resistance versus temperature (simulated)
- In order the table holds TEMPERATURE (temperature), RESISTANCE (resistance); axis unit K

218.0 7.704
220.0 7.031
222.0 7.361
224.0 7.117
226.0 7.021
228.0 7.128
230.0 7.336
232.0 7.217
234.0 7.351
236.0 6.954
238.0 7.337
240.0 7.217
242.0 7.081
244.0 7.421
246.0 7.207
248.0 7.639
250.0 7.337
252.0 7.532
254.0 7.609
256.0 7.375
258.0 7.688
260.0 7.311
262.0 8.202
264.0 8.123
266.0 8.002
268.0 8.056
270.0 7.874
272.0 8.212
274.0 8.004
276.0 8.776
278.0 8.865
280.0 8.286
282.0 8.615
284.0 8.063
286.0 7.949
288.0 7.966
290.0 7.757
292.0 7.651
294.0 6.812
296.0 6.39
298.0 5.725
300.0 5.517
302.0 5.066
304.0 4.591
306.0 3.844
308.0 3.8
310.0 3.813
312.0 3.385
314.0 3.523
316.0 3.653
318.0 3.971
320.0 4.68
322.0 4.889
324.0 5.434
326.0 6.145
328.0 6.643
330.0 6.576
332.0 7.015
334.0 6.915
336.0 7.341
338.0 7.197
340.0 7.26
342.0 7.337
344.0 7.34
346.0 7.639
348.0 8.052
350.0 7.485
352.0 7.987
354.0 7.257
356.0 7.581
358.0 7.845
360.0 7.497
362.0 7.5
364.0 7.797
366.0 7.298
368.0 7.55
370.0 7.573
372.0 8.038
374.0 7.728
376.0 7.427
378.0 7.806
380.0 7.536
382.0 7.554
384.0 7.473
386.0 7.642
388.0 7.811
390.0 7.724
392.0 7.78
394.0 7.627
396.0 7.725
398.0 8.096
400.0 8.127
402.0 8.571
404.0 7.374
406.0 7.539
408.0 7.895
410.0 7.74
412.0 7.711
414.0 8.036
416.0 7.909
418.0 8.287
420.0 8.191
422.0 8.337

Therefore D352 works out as 7.44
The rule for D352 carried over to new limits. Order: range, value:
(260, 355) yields 6.68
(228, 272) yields 7.52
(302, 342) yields 5.34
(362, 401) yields 7.7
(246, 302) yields 7.62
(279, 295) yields 7.89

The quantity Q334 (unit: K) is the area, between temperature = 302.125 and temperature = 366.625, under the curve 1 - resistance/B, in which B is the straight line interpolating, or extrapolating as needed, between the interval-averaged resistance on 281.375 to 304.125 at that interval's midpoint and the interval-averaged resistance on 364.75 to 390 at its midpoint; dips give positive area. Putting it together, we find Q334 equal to 9.6 K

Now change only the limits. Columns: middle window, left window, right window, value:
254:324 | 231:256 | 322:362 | 6.8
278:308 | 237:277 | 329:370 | 3.5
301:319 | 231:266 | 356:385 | 8.5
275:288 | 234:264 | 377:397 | -1.6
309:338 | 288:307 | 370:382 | 5.6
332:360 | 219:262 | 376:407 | 0.6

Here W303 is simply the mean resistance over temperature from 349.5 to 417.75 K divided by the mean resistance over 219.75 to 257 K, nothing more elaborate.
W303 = 1.06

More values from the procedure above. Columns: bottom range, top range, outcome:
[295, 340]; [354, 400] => 1.44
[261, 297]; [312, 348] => 0.76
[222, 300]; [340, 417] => 1.02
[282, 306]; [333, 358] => 1.12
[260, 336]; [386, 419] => 1.21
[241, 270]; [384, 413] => 1.02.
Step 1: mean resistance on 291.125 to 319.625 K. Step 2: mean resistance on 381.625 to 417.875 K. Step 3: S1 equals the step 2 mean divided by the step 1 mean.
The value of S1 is 1.62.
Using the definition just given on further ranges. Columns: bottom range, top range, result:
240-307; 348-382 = 1.04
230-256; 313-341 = 0.79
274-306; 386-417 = 1.10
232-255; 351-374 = 1.04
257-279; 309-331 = 0.59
